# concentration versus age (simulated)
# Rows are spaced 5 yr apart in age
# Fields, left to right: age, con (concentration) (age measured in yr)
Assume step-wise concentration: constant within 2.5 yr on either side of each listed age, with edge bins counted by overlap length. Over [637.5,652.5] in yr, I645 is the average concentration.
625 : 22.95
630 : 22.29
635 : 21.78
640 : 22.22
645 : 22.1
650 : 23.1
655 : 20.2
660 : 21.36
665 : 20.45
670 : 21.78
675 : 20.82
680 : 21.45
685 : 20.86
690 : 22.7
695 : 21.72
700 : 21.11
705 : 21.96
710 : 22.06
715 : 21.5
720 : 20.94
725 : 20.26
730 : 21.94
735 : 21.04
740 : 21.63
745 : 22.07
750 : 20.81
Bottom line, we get 22.5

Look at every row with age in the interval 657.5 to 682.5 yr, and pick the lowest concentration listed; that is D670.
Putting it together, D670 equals 20.45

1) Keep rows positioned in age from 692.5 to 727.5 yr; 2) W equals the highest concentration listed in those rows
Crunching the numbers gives 22.06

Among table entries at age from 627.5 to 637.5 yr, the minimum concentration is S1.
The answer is 21.78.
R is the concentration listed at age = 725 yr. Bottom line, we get 20.26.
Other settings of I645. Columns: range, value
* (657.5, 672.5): 21.2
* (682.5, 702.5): 21.6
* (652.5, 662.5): 20.8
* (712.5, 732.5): 21.2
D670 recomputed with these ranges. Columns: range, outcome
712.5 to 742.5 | 20.26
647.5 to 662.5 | 20.2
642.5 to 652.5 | 22.1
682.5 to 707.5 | 20.86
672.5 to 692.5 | 20.82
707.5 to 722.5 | 20.94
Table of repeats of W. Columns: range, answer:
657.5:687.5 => 21.78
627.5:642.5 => 22.29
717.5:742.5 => 21.94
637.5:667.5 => 23.1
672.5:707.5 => 22.7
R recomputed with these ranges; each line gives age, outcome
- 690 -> 22.7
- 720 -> 20.94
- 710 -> 22.06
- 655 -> 20.2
